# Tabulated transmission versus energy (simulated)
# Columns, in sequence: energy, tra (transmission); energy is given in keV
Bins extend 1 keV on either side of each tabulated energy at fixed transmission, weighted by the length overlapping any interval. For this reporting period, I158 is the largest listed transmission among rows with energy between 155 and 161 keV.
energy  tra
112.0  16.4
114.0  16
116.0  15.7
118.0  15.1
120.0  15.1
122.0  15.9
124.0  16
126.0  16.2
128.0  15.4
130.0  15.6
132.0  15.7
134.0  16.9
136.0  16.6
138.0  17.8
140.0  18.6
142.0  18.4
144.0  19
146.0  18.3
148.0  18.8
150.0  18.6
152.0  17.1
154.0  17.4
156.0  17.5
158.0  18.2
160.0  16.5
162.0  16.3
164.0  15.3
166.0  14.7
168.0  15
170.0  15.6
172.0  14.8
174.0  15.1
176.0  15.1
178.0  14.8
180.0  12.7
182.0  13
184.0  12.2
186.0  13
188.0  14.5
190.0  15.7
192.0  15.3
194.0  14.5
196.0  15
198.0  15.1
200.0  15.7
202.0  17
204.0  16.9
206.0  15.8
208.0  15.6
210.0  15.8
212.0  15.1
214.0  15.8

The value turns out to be 18.2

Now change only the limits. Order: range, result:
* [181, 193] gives 15.7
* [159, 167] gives 16.5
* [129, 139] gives 17.8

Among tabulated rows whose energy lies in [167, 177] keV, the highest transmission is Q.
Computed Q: 15.6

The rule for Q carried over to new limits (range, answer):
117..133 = 16.2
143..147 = 19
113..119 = 16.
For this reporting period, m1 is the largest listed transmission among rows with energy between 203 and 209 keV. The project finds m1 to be 16.9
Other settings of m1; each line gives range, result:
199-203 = 17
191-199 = 15.3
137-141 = 18.6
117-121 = 15.1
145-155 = 18.8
